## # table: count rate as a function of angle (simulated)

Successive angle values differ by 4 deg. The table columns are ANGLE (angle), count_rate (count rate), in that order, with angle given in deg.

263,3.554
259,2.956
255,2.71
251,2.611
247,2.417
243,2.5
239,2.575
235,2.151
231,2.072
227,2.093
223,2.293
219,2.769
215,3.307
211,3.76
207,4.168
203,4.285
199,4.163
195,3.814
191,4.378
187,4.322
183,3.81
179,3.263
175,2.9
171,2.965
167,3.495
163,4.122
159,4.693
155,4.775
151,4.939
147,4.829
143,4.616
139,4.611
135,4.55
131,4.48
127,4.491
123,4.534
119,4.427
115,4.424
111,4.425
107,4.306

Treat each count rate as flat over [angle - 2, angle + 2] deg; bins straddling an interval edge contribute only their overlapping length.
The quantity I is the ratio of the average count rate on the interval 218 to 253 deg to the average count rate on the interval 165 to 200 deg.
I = 0.65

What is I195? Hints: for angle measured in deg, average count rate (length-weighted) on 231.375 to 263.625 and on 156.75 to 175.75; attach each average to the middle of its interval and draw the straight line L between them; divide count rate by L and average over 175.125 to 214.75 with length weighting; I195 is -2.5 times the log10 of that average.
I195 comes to -0.18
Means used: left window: 3.7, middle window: 3.91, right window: 2.62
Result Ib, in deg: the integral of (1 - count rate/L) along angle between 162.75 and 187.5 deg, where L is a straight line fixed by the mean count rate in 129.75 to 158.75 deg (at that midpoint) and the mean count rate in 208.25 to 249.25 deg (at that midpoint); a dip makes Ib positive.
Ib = 2.9 deg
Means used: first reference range 4.69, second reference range 2.62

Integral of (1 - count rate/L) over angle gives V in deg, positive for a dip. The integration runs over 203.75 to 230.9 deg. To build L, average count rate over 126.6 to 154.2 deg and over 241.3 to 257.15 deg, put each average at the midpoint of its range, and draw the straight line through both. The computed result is 1.35 deg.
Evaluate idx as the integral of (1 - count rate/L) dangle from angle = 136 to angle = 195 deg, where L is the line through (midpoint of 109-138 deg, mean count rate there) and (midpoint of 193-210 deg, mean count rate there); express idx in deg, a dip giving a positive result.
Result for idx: 2.1 deg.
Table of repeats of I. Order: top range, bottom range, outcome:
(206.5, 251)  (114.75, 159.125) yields 0.58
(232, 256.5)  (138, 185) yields 0.61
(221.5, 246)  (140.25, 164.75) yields 0.49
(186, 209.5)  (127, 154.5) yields 0.89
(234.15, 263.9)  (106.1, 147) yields 0.59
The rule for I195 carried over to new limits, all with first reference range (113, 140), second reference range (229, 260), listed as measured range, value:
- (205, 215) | -0.24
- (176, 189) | -0.06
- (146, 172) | -0.09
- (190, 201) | -0.23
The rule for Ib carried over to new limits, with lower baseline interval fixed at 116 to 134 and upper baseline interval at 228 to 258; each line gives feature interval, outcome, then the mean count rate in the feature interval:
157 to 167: -1.0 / 4.22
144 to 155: -2.1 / 4.84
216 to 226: 0.9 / 2.56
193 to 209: -4.8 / 4.11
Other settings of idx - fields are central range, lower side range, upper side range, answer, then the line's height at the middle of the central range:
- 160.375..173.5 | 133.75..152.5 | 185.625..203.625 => 2.7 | 4.46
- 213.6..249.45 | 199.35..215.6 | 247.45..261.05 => 9.3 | 3.32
